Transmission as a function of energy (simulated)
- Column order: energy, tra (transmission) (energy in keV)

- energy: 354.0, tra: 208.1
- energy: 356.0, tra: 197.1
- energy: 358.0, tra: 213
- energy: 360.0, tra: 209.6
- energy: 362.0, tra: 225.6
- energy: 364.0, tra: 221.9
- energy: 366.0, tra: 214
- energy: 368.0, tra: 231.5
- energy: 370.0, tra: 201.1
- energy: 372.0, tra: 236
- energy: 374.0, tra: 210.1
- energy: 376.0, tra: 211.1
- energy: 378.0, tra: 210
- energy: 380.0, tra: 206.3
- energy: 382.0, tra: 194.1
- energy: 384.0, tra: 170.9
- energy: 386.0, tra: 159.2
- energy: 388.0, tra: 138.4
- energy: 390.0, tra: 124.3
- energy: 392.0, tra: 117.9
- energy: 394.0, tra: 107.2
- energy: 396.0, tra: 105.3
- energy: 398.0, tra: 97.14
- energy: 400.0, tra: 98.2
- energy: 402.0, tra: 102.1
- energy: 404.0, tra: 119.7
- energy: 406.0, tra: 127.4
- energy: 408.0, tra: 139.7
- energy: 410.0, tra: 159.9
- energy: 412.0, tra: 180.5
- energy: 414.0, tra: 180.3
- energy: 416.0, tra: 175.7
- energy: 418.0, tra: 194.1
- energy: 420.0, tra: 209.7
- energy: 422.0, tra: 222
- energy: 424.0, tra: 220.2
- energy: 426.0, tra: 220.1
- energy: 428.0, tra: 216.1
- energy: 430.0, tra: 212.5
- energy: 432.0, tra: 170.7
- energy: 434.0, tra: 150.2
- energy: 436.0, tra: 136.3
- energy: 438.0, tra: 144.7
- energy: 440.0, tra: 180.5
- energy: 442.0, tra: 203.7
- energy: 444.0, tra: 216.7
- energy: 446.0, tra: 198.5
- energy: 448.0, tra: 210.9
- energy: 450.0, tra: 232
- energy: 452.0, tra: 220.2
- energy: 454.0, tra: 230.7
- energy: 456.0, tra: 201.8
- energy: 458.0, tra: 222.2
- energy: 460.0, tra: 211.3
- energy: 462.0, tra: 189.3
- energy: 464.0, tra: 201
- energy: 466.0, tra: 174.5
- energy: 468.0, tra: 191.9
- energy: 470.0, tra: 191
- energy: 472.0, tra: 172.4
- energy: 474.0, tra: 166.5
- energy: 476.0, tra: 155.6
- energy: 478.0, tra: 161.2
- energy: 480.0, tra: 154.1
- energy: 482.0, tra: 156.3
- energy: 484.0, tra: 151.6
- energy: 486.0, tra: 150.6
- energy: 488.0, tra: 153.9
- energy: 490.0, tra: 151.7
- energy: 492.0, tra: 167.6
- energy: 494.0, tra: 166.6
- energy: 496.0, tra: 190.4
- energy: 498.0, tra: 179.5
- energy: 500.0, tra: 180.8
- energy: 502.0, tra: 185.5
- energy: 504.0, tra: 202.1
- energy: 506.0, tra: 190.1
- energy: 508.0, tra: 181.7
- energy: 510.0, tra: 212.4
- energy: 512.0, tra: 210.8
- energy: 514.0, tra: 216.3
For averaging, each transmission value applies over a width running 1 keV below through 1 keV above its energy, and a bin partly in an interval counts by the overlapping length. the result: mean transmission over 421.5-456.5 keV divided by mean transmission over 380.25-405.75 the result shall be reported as 1.5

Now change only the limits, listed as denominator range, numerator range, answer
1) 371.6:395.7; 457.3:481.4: 1.07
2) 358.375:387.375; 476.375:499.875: 0.79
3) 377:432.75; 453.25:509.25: 1.10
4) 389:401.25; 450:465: 1.96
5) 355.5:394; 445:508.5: 0.96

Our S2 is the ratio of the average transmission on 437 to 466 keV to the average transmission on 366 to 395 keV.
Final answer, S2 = 1.12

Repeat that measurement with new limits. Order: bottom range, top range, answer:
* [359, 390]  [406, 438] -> 0.91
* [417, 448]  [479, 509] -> 0.88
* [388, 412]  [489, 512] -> 1.51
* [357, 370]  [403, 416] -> 0.70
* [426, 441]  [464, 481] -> 0.98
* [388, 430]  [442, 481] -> 1.24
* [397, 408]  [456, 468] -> 1.78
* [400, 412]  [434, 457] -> 1.49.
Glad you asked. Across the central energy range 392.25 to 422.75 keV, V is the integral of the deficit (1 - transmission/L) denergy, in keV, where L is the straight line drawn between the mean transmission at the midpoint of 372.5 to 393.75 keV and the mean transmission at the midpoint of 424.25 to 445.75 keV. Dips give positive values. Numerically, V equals 5.7 keV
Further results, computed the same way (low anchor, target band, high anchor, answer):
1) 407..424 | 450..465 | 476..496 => -3.8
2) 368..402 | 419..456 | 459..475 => -4.5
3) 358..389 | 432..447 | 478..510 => 0.8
